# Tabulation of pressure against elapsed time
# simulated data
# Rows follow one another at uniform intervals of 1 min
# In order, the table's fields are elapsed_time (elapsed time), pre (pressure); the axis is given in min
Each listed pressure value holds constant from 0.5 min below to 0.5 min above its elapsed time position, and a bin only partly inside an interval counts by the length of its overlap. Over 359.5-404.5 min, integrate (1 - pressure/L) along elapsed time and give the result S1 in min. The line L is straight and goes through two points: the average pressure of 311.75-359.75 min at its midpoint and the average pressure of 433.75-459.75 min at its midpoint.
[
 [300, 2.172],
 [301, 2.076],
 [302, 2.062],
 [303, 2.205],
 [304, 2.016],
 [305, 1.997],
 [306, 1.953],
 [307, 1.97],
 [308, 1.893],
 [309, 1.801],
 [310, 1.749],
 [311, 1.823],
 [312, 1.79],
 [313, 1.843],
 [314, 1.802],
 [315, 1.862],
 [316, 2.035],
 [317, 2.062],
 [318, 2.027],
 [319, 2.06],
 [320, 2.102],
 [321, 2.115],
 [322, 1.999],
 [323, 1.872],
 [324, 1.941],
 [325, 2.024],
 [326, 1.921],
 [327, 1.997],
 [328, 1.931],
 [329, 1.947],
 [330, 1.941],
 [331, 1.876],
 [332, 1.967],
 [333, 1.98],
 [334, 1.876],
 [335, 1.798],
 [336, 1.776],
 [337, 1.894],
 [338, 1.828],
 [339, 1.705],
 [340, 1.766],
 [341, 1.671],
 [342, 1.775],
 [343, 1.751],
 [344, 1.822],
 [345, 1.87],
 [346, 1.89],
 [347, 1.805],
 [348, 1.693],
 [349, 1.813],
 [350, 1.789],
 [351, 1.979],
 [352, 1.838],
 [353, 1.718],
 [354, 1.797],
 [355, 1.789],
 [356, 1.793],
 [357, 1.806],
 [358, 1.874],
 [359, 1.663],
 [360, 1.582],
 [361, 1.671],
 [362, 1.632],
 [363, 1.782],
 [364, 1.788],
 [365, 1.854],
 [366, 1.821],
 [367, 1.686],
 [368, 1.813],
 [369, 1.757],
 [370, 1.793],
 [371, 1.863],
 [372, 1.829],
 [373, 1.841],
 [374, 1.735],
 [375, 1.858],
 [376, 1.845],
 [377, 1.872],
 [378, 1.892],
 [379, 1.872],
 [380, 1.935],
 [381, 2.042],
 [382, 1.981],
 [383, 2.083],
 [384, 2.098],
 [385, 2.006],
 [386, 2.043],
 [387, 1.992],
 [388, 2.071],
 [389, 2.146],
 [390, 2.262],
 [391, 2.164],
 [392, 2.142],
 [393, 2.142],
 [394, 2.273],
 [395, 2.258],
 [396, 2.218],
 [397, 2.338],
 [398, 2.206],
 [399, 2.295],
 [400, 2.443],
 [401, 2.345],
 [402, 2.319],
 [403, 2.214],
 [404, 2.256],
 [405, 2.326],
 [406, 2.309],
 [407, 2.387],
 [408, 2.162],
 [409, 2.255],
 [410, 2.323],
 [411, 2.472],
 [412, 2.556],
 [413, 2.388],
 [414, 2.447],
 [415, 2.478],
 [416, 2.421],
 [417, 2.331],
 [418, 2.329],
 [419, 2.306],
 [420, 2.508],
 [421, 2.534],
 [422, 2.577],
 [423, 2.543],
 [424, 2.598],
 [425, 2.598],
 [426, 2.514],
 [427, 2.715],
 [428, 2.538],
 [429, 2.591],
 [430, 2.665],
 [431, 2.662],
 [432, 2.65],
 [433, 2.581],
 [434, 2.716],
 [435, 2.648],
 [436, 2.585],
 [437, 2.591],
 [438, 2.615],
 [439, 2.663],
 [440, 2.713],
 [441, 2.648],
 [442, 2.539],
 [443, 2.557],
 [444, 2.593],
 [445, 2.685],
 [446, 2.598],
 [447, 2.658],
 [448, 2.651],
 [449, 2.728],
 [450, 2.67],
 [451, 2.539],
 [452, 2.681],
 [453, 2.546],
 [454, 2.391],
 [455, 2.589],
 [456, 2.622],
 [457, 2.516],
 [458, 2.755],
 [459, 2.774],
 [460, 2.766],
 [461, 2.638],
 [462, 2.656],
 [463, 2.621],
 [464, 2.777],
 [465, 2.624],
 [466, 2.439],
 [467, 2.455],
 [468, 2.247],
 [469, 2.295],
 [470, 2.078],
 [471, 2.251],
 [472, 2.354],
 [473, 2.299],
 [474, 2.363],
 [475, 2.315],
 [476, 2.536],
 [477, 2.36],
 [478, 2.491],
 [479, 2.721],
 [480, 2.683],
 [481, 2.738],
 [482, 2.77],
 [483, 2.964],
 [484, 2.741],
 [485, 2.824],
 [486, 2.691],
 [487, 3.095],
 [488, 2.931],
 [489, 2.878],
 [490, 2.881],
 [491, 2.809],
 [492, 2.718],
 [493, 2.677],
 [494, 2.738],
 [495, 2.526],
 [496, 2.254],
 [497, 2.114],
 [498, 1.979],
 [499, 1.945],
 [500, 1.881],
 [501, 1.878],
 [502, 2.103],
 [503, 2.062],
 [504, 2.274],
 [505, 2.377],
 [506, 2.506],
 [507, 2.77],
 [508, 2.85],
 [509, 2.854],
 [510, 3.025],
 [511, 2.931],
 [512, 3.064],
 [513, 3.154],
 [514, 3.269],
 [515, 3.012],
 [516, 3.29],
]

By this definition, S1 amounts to 3.91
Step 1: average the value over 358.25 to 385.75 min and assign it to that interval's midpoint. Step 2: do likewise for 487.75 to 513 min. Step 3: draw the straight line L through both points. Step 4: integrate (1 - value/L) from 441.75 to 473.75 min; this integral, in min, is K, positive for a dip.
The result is -3.5 min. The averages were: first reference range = 1.84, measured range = 2.55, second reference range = 2.53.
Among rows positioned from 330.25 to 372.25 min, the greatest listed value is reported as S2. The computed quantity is 1.98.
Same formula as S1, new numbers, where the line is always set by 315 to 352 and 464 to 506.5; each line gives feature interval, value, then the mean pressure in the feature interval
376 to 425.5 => -2.3 min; 2.26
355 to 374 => 2.3 min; 1.77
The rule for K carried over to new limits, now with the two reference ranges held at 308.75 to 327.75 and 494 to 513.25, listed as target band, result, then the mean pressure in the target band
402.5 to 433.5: -3.4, 2.46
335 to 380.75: 5.6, 1.8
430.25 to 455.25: -3.7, 2.62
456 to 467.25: -1.5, 2.64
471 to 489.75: -2.0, 2.65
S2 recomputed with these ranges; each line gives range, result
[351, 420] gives 2.556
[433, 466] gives 2.777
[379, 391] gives 2.262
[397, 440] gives 2.716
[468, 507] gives 3.095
